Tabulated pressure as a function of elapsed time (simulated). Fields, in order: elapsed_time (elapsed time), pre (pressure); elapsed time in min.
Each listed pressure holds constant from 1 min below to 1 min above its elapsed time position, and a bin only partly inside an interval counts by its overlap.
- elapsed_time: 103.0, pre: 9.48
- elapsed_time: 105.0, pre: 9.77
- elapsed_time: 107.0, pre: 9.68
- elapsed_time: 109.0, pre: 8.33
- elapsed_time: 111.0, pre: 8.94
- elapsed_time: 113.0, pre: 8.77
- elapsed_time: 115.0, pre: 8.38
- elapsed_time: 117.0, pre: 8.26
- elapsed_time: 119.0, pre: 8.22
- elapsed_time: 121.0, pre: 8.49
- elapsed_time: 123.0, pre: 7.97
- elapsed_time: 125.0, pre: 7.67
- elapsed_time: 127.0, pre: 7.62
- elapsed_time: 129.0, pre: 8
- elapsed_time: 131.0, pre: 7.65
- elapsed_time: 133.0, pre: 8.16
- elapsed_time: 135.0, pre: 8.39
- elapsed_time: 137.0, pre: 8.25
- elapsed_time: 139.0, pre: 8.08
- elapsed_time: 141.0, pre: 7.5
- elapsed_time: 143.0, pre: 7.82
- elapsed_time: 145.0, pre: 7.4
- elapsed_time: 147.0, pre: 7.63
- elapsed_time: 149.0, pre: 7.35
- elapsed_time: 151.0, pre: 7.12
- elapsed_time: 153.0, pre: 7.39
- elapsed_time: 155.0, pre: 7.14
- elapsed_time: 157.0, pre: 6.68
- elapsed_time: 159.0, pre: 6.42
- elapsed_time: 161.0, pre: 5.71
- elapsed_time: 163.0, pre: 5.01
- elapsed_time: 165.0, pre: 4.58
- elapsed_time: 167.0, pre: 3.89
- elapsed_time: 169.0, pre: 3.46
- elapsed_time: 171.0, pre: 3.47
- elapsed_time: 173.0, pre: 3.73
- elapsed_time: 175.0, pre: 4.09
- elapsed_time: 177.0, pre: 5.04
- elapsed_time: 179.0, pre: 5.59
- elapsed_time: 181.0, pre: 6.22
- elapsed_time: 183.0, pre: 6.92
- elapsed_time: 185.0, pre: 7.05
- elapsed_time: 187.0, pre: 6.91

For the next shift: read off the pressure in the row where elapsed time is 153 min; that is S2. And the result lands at 7.39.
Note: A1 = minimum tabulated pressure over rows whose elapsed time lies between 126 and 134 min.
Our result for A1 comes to 7.62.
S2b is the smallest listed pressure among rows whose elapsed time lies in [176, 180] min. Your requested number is 5.04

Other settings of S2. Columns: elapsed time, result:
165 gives 4.58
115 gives 8.38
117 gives 8.26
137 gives 8.25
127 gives 7.62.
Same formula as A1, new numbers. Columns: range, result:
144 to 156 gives 7.12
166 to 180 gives 3.46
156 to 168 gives 3.89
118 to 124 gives 7.97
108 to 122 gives 8.22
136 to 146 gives 7.4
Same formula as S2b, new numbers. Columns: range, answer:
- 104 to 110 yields 8.33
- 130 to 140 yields 7.65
